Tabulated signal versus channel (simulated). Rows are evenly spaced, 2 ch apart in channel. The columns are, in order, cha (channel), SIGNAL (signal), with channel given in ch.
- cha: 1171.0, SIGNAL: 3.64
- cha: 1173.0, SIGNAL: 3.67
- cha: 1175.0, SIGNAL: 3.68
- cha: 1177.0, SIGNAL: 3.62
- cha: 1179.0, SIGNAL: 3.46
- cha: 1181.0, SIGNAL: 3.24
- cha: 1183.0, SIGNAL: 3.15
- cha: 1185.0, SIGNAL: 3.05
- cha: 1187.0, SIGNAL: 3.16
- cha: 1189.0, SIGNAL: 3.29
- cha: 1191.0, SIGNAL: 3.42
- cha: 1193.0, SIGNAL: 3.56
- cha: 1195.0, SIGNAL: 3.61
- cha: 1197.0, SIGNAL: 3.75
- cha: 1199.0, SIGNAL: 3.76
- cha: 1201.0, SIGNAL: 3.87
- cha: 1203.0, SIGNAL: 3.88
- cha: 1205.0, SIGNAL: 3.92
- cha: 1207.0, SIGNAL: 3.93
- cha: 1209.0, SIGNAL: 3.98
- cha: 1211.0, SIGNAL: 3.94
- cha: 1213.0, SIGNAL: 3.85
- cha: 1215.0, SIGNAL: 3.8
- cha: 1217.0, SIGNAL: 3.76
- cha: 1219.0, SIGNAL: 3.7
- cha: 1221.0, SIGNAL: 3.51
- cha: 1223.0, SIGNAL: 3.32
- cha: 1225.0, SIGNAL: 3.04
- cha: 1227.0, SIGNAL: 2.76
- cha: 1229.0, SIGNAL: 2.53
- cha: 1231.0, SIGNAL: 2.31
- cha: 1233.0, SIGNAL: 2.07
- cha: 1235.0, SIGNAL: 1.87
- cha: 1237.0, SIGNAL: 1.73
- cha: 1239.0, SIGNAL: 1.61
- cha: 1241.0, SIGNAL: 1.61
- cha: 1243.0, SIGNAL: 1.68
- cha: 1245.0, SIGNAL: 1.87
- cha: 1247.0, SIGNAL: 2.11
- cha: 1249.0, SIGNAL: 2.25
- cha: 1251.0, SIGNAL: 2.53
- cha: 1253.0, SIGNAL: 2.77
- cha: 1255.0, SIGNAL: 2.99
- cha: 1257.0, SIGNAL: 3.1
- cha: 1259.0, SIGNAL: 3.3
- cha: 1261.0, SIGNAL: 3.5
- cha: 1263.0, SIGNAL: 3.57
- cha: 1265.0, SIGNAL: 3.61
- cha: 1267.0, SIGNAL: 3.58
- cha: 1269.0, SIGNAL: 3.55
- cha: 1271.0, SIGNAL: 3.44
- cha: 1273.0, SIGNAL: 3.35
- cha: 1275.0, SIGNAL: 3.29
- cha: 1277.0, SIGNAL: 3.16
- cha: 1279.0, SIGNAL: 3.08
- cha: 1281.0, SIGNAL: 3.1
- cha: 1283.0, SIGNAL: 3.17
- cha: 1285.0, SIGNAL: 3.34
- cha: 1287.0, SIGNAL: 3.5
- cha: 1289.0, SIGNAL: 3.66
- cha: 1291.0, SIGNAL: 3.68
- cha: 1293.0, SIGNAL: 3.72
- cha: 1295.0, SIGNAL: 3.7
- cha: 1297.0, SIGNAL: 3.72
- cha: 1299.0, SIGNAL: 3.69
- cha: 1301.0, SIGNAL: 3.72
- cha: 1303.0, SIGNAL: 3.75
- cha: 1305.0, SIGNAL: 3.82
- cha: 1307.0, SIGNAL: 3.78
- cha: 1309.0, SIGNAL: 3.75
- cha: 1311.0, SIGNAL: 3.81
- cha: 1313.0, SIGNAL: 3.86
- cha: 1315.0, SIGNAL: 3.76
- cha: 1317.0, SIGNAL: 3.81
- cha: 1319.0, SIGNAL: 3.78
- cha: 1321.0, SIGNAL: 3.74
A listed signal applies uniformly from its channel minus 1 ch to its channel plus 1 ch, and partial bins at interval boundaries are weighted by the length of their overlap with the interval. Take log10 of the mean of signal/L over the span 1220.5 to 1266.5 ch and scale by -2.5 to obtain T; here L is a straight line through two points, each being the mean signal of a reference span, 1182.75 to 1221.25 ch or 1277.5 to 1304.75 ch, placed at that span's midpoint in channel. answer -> 0.35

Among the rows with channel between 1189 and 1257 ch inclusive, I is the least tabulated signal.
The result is 1.61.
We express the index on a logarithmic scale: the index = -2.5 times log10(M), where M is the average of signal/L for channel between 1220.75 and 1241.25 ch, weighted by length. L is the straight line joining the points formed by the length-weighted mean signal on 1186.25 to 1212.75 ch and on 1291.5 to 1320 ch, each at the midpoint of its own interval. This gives 0.48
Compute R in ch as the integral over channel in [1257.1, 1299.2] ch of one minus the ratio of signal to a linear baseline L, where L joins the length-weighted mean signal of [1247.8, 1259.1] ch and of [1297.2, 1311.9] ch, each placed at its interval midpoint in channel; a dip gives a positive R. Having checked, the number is -2.8 ch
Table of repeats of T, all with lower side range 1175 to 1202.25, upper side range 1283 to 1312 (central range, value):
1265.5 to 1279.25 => 0.08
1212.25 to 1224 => -0.04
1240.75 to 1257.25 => 0.47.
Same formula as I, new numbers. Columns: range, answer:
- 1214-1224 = 3.32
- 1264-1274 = 3.35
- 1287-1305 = 3.5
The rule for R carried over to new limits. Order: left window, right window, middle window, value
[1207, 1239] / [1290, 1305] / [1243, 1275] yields 3.68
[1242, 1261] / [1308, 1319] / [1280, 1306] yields -1.47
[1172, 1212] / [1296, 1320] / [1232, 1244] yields 6.23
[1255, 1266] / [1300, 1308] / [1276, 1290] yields 1.15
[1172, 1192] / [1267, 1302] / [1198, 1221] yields -2.98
